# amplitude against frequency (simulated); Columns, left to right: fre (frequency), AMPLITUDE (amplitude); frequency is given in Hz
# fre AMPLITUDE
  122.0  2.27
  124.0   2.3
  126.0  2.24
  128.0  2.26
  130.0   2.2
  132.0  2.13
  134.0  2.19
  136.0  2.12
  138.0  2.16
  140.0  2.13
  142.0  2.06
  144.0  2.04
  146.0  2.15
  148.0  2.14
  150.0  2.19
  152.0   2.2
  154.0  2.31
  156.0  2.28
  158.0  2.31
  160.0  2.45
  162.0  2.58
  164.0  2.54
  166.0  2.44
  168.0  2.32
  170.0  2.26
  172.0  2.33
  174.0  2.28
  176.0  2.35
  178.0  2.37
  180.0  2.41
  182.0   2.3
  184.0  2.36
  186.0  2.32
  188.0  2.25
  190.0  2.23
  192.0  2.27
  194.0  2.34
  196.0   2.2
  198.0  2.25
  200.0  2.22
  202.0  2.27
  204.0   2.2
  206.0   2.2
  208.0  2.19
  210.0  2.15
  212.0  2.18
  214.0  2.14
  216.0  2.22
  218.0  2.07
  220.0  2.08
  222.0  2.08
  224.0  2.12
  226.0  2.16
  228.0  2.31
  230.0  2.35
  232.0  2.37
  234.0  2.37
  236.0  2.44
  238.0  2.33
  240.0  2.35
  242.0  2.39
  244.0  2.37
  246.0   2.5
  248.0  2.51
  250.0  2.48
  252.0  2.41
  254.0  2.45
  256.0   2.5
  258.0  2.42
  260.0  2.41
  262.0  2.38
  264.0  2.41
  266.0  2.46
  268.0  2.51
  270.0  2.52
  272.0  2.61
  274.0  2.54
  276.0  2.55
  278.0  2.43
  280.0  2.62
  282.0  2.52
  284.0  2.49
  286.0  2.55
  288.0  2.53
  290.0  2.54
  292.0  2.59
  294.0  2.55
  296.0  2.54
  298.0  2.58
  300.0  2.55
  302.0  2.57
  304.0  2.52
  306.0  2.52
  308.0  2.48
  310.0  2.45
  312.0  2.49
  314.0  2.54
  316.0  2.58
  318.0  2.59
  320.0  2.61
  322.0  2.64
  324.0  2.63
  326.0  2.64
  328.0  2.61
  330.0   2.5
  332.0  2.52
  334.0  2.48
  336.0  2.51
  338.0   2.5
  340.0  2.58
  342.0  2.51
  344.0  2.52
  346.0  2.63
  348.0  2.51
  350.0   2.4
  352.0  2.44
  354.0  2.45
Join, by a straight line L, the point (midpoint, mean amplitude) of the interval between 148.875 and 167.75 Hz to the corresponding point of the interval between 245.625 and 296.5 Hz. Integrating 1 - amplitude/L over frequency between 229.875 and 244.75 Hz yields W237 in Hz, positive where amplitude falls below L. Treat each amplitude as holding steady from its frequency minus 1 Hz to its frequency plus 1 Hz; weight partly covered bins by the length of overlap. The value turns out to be 0.5 Hz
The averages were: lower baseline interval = 2.36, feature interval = 2.37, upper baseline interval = 2.5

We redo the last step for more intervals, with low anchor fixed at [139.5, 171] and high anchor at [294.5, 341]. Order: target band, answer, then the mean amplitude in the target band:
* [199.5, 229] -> 2.5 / 2.17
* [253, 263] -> 0.1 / 2.43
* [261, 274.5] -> -0.1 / 2.49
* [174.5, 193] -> 0.1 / 2.32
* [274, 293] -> -0.3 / 2.54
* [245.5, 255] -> -0.1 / 2.47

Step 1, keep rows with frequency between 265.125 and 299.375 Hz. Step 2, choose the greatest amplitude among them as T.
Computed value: 2.62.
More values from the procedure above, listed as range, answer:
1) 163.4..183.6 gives 2.54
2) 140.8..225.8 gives 2.58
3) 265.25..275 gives 2.61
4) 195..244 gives 2.44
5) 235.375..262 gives 2.51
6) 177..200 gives 2.41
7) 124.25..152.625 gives 2.26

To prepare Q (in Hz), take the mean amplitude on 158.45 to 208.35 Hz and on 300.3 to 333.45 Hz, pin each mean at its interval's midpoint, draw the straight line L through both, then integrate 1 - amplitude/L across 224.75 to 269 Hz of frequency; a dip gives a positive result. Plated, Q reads 0.5 Hz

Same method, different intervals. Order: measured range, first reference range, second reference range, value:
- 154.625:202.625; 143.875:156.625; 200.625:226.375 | -3.3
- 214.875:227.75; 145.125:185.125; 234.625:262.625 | 1.4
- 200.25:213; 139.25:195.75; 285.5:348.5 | 0.9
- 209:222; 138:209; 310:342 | 1.2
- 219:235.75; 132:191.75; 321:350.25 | 1.0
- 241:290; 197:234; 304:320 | -2.3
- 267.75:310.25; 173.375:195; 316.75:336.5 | -0.5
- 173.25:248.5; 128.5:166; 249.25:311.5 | 2.9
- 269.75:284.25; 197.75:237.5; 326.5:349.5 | -1.0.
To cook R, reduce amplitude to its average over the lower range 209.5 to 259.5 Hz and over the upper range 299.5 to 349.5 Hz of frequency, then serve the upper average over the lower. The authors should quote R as 1.10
